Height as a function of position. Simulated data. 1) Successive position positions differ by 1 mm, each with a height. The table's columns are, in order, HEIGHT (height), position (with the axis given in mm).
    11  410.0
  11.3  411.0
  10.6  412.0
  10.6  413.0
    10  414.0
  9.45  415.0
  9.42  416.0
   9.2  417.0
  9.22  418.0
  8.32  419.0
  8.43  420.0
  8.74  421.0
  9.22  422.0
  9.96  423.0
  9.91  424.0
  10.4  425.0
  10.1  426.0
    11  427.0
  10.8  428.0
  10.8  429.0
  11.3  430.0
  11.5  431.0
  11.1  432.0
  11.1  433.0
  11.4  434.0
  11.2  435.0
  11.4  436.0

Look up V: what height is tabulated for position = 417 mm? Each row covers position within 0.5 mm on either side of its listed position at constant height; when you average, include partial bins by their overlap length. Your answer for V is 9.2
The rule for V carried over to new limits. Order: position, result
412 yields 10.6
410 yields 11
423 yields 9.96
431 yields 11.5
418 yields 9.22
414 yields 10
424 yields 9.91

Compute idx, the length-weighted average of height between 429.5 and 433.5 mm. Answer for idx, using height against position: 11.2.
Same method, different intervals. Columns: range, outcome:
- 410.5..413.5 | 10.8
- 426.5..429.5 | 10.9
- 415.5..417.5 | 9.31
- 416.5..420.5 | 8.79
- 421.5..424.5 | 9.7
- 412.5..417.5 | 9.73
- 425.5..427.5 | 10.6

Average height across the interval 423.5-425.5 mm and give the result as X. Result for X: 10.2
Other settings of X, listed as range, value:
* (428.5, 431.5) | 11.2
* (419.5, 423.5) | 9.09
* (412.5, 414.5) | 10.3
